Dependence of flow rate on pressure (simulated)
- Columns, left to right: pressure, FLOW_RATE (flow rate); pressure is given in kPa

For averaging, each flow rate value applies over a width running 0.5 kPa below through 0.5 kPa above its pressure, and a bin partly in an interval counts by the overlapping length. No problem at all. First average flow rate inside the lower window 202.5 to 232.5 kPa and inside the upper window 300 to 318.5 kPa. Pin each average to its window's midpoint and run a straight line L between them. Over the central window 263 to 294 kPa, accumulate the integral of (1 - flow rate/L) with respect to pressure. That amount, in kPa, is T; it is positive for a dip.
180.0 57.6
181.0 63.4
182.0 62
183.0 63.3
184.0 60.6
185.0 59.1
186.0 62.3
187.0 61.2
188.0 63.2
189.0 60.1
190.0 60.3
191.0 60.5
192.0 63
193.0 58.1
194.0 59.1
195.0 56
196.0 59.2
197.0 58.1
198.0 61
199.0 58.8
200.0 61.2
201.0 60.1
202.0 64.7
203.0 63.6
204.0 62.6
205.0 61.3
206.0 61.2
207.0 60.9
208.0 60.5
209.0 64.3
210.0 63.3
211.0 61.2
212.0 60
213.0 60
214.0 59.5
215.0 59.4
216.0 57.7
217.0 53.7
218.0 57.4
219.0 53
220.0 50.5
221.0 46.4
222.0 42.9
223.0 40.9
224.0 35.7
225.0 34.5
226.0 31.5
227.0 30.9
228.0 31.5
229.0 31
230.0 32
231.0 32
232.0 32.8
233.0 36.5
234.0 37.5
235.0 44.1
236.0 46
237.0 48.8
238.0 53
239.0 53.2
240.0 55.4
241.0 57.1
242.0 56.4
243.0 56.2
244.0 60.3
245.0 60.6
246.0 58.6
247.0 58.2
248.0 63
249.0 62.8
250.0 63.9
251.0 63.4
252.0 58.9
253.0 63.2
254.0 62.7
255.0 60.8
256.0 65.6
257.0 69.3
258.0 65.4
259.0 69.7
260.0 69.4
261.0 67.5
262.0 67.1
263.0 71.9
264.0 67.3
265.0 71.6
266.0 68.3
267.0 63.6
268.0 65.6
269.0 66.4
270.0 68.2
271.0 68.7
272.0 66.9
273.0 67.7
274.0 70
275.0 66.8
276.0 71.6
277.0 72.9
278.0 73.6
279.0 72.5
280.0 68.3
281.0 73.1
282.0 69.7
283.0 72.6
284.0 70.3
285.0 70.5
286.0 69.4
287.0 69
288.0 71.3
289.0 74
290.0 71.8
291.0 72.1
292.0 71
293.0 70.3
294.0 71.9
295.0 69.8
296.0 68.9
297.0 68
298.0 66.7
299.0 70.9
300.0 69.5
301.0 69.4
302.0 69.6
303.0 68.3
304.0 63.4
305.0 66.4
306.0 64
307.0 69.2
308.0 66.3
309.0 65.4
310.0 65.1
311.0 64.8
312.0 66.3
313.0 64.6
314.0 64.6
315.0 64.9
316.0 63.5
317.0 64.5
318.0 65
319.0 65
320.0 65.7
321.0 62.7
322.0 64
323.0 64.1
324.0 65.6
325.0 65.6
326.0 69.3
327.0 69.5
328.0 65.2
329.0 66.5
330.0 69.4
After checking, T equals -4.8 kPa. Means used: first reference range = 49.7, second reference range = 65.9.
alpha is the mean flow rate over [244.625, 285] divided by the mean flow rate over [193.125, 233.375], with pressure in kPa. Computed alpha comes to 1.29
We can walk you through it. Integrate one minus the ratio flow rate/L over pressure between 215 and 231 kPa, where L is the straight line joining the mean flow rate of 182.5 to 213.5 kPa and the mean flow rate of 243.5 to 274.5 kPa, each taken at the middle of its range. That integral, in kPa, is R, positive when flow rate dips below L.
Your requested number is 5.2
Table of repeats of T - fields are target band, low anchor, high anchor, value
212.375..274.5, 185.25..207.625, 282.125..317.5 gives 8.47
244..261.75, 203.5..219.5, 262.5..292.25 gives 0.67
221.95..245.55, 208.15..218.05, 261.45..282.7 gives 7.41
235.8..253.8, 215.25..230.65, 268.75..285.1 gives -1.51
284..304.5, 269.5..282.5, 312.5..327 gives -0.56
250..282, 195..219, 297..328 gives -2.08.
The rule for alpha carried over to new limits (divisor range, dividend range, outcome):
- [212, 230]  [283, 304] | 1.53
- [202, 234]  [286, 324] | 1.36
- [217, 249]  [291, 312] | 1.46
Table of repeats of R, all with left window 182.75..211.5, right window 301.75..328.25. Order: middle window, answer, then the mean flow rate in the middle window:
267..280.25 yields -1.0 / 69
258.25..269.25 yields -0.8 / 68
